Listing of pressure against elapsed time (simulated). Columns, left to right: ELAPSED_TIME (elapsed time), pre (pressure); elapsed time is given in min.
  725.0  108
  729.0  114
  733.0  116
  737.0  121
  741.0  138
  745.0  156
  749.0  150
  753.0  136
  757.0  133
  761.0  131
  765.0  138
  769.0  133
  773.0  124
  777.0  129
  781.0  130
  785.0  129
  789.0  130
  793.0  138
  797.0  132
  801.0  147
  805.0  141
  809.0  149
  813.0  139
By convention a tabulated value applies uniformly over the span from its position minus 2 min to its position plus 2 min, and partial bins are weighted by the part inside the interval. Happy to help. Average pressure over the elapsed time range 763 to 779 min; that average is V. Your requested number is 131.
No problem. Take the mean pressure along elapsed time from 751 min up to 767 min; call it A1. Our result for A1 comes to 134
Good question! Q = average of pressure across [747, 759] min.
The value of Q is 140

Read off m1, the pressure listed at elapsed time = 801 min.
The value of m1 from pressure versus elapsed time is 147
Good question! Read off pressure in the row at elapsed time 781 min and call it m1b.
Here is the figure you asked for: 130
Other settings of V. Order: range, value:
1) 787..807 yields 138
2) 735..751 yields 141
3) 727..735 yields 115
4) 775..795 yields 131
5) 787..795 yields 134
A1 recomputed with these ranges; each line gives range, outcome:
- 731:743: 125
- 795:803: 140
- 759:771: 134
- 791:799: 135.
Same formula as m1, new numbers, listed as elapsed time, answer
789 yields 130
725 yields 108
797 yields 132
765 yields 138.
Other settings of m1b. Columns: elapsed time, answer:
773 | 124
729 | 114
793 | 138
